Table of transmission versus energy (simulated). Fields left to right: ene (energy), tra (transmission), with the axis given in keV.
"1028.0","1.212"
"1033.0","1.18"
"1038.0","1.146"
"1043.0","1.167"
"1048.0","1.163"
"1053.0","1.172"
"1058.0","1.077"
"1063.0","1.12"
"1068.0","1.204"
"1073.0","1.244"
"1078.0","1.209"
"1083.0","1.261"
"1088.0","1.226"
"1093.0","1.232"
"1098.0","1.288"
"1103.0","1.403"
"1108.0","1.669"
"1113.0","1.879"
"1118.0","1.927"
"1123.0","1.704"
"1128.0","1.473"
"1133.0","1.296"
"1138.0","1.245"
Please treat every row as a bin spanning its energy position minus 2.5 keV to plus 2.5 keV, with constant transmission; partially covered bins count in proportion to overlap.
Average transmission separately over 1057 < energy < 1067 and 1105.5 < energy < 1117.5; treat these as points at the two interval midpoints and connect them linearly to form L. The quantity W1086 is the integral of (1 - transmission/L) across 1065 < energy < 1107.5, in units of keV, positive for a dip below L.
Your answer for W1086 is 4.9 keV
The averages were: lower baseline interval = 1.12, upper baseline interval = 1.8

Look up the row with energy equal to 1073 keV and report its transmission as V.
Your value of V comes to 1.244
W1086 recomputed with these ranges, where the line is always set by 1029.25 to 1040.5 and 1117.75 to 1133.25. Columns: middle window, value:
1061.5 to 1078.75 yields 1.79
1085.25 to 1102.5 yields 2.16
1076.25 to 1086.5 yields 1.12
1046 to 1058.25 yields 1.01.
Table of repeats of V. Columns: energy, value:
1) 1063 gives 1.12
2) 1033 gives 1.18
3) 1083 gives 1.261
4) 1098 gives 1.288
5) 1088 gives 1.226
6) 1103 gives 1.403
